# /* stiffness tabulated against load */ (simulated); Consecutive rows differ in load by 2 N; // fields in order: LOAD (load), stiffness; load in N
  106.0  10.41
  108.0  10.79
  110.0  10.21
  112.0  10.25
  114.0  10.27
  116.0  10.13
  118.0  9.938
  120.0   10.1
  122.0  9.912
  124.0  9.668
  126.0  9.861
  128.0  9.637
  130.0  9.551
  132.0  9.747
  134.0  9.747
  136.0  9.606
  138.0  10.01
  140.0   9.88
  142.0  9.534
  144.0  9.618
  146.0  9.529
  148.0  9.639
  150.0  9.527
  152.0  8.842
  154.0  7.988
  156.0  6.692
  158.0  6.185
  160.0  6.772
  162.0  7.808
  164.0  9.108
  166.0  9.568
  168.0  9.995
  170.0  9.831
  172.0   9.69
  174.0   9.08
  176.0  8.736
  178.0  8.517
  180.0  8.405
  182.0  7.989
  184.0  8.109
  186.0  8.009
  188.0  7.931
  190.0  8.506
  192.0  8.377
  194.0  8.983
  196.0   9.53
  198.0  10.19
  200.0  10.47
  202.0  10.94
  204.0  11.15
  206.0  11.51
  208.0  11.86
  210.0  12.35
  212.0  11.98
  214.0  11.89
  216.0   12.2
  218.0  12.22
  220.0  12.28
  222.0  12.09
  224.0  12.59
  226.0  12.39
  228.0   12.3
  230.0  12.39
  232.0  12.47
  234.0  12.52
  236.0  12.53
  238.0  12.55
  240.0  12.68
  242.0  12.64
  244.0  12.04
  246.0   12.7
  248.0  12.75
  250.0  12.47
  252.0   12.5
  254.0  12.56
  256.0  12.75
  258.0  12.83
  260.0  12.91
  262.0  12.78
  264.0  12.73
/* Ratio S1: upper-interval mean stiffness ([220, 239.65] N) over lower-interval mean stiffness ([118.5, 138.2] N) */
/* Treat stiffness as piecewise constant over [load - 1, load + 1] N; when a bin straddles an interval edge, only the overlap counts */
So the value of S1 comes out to 1.27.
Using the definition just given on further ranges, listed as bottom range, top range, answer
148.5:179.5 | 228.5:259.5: 1.47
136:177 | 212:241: 1.38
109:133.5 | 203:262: 1.24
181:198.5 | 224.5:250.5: 1.46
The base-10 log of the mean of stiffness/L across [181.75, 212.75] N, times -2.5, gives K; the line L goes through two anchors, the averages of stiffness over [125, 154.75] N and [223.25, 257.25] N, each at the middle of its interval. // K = 0.141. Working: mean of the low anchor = 9.53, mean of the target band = 9.9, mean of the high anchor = 12.5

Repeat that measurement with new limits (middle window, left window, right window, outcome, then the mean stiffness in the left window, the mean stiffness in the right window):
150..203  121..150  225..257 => 0.23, 9.7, 12.5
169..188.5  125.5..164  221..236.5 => 0.19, 8.95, 12.4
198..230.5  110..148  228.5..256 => 0.00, 9.84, 12.5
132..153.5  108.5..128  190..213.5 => 0.07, 10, 10.6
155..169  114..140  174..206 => 0.18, 9.84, 9.13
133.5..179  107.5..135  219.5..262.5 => 0.20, 9.97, 12.5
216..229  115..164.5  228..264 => -0.04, 9.16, 12.6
